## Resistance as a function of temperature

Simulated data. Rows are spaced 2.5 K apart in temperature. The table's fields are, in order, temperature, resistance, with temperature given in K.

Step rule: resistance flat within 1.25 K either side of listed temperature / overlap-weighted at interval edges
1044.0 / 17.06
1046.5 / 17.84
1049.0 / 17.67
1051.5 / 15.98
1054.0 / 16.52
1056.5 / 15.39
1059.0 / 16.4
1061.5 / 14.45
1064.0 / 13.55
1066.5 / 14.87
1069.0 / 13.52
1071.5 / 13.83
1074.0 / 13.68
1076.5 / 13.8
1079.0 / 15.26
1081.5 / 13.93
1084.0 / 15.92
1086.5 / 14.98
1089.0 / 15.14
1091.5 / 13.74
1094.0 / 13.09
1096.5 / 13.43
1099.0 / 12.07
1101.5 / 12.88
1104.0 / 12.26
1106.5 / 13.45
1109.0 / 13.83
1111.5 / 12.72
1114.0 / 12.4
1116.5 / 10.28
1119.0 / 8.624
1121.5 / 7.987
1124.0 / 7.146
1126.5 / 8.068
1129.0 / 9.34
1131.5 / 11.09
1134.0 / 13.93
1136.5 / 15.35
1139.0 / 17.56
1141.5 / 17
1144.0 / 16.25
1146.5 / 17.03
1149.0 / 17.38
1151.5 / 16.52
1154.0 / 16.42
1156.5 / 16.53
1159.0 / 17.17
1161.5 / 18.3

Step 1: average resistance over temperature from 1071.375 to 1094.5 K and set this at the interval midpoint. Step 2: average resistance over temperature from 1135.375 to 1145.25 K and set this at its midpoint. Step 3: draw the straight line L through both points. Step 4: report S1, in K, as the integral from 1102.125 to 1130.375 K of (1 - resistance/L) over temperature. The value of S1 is 9.0 K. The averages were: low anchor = 14.4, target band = 10.6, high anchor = 16.6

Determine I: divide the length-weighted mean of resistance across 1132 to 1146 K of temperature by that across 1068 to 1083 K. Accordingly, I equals 1.1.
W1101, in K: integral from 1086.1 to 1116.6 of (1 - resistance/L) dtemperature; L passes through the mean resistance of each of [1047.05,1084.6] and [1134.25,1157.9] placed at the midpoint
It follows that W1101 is 4.9 K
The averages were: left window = 15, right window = 16.6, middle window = 13.2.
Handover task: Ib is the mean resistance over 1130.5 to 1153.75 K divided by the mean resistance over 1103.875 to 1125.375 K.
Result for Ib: 1.46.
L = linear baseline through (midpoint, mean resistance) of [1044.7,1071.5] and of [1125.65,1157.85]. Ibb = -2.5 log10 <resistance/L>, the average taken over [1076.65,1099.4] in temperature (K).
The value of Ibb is 0.08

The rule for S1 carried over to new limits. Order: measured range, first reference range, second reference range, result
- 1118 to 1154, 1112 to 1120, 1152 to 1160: 1.9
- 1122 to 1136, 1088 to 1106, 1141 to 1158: 4.8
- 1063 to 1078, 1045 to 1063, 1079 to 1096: 1.5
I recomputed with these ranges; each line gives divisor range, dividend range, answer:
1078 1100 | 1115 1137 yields 0.71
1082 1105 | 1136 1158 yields 1.22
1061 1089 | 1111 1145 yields 0.83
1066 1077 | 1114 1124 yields 0.66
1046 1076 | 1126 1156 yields 0.98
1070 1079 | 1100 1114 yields 0.93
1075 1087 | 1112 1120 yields 0.73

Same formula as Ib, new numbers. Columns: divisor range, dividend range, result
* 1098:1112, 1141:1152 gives 1.31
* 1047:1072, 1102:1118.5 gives 0.80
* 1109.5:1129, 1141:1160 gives 1.72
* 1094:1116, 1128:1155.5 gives 1.20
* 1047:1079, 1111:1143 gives 0.78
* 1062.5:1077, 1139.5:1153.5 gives 1.21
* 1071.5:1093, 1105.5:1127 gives 0.73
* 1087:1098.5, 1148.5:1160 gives 1.21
